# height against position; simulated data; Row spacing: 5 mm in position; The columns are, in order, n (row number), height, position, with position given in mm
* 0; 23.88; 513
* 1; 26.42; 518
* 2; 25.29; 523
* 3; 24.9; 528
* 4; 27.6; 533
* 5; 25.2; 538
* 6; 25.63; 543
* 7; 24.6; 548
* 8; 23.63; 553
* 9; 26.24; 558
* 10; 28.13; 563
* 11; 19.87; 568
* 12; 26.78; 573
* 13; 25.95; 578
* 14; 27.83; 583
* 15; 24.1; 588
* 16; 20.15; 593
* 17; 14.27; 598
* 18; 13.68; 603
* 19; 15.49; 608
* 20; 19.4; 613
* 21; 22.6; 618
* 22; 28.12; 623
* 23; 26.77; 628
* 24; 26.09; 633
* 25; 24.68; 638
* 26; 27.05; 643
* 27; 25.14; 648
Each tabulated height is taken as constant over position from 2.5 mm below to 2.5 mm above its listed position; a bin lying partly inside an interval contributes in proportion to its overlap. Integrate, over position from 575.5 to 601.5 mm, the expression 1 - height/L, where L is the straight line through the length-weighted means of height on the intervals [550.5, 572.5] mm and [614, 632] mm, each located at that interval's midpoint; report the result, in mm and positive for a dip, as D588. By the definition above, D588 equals 2.9 mm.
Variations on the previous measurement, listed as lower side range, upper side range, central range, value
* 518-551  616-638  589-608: 6.75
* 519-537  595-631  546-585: -3.42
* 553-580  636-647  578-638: 8.39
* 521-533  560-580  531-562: -0.19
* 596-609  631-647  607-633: -4.17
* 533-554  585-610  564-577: -1.66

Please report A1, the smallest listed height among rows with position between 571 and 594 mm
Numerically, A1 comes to 20.15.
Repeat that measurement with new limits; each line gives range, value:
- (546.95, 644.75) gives 13.68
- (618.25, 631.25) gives 26.77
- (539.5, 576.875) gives 19.87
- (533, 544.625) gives 25.2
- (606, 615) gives 15.49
